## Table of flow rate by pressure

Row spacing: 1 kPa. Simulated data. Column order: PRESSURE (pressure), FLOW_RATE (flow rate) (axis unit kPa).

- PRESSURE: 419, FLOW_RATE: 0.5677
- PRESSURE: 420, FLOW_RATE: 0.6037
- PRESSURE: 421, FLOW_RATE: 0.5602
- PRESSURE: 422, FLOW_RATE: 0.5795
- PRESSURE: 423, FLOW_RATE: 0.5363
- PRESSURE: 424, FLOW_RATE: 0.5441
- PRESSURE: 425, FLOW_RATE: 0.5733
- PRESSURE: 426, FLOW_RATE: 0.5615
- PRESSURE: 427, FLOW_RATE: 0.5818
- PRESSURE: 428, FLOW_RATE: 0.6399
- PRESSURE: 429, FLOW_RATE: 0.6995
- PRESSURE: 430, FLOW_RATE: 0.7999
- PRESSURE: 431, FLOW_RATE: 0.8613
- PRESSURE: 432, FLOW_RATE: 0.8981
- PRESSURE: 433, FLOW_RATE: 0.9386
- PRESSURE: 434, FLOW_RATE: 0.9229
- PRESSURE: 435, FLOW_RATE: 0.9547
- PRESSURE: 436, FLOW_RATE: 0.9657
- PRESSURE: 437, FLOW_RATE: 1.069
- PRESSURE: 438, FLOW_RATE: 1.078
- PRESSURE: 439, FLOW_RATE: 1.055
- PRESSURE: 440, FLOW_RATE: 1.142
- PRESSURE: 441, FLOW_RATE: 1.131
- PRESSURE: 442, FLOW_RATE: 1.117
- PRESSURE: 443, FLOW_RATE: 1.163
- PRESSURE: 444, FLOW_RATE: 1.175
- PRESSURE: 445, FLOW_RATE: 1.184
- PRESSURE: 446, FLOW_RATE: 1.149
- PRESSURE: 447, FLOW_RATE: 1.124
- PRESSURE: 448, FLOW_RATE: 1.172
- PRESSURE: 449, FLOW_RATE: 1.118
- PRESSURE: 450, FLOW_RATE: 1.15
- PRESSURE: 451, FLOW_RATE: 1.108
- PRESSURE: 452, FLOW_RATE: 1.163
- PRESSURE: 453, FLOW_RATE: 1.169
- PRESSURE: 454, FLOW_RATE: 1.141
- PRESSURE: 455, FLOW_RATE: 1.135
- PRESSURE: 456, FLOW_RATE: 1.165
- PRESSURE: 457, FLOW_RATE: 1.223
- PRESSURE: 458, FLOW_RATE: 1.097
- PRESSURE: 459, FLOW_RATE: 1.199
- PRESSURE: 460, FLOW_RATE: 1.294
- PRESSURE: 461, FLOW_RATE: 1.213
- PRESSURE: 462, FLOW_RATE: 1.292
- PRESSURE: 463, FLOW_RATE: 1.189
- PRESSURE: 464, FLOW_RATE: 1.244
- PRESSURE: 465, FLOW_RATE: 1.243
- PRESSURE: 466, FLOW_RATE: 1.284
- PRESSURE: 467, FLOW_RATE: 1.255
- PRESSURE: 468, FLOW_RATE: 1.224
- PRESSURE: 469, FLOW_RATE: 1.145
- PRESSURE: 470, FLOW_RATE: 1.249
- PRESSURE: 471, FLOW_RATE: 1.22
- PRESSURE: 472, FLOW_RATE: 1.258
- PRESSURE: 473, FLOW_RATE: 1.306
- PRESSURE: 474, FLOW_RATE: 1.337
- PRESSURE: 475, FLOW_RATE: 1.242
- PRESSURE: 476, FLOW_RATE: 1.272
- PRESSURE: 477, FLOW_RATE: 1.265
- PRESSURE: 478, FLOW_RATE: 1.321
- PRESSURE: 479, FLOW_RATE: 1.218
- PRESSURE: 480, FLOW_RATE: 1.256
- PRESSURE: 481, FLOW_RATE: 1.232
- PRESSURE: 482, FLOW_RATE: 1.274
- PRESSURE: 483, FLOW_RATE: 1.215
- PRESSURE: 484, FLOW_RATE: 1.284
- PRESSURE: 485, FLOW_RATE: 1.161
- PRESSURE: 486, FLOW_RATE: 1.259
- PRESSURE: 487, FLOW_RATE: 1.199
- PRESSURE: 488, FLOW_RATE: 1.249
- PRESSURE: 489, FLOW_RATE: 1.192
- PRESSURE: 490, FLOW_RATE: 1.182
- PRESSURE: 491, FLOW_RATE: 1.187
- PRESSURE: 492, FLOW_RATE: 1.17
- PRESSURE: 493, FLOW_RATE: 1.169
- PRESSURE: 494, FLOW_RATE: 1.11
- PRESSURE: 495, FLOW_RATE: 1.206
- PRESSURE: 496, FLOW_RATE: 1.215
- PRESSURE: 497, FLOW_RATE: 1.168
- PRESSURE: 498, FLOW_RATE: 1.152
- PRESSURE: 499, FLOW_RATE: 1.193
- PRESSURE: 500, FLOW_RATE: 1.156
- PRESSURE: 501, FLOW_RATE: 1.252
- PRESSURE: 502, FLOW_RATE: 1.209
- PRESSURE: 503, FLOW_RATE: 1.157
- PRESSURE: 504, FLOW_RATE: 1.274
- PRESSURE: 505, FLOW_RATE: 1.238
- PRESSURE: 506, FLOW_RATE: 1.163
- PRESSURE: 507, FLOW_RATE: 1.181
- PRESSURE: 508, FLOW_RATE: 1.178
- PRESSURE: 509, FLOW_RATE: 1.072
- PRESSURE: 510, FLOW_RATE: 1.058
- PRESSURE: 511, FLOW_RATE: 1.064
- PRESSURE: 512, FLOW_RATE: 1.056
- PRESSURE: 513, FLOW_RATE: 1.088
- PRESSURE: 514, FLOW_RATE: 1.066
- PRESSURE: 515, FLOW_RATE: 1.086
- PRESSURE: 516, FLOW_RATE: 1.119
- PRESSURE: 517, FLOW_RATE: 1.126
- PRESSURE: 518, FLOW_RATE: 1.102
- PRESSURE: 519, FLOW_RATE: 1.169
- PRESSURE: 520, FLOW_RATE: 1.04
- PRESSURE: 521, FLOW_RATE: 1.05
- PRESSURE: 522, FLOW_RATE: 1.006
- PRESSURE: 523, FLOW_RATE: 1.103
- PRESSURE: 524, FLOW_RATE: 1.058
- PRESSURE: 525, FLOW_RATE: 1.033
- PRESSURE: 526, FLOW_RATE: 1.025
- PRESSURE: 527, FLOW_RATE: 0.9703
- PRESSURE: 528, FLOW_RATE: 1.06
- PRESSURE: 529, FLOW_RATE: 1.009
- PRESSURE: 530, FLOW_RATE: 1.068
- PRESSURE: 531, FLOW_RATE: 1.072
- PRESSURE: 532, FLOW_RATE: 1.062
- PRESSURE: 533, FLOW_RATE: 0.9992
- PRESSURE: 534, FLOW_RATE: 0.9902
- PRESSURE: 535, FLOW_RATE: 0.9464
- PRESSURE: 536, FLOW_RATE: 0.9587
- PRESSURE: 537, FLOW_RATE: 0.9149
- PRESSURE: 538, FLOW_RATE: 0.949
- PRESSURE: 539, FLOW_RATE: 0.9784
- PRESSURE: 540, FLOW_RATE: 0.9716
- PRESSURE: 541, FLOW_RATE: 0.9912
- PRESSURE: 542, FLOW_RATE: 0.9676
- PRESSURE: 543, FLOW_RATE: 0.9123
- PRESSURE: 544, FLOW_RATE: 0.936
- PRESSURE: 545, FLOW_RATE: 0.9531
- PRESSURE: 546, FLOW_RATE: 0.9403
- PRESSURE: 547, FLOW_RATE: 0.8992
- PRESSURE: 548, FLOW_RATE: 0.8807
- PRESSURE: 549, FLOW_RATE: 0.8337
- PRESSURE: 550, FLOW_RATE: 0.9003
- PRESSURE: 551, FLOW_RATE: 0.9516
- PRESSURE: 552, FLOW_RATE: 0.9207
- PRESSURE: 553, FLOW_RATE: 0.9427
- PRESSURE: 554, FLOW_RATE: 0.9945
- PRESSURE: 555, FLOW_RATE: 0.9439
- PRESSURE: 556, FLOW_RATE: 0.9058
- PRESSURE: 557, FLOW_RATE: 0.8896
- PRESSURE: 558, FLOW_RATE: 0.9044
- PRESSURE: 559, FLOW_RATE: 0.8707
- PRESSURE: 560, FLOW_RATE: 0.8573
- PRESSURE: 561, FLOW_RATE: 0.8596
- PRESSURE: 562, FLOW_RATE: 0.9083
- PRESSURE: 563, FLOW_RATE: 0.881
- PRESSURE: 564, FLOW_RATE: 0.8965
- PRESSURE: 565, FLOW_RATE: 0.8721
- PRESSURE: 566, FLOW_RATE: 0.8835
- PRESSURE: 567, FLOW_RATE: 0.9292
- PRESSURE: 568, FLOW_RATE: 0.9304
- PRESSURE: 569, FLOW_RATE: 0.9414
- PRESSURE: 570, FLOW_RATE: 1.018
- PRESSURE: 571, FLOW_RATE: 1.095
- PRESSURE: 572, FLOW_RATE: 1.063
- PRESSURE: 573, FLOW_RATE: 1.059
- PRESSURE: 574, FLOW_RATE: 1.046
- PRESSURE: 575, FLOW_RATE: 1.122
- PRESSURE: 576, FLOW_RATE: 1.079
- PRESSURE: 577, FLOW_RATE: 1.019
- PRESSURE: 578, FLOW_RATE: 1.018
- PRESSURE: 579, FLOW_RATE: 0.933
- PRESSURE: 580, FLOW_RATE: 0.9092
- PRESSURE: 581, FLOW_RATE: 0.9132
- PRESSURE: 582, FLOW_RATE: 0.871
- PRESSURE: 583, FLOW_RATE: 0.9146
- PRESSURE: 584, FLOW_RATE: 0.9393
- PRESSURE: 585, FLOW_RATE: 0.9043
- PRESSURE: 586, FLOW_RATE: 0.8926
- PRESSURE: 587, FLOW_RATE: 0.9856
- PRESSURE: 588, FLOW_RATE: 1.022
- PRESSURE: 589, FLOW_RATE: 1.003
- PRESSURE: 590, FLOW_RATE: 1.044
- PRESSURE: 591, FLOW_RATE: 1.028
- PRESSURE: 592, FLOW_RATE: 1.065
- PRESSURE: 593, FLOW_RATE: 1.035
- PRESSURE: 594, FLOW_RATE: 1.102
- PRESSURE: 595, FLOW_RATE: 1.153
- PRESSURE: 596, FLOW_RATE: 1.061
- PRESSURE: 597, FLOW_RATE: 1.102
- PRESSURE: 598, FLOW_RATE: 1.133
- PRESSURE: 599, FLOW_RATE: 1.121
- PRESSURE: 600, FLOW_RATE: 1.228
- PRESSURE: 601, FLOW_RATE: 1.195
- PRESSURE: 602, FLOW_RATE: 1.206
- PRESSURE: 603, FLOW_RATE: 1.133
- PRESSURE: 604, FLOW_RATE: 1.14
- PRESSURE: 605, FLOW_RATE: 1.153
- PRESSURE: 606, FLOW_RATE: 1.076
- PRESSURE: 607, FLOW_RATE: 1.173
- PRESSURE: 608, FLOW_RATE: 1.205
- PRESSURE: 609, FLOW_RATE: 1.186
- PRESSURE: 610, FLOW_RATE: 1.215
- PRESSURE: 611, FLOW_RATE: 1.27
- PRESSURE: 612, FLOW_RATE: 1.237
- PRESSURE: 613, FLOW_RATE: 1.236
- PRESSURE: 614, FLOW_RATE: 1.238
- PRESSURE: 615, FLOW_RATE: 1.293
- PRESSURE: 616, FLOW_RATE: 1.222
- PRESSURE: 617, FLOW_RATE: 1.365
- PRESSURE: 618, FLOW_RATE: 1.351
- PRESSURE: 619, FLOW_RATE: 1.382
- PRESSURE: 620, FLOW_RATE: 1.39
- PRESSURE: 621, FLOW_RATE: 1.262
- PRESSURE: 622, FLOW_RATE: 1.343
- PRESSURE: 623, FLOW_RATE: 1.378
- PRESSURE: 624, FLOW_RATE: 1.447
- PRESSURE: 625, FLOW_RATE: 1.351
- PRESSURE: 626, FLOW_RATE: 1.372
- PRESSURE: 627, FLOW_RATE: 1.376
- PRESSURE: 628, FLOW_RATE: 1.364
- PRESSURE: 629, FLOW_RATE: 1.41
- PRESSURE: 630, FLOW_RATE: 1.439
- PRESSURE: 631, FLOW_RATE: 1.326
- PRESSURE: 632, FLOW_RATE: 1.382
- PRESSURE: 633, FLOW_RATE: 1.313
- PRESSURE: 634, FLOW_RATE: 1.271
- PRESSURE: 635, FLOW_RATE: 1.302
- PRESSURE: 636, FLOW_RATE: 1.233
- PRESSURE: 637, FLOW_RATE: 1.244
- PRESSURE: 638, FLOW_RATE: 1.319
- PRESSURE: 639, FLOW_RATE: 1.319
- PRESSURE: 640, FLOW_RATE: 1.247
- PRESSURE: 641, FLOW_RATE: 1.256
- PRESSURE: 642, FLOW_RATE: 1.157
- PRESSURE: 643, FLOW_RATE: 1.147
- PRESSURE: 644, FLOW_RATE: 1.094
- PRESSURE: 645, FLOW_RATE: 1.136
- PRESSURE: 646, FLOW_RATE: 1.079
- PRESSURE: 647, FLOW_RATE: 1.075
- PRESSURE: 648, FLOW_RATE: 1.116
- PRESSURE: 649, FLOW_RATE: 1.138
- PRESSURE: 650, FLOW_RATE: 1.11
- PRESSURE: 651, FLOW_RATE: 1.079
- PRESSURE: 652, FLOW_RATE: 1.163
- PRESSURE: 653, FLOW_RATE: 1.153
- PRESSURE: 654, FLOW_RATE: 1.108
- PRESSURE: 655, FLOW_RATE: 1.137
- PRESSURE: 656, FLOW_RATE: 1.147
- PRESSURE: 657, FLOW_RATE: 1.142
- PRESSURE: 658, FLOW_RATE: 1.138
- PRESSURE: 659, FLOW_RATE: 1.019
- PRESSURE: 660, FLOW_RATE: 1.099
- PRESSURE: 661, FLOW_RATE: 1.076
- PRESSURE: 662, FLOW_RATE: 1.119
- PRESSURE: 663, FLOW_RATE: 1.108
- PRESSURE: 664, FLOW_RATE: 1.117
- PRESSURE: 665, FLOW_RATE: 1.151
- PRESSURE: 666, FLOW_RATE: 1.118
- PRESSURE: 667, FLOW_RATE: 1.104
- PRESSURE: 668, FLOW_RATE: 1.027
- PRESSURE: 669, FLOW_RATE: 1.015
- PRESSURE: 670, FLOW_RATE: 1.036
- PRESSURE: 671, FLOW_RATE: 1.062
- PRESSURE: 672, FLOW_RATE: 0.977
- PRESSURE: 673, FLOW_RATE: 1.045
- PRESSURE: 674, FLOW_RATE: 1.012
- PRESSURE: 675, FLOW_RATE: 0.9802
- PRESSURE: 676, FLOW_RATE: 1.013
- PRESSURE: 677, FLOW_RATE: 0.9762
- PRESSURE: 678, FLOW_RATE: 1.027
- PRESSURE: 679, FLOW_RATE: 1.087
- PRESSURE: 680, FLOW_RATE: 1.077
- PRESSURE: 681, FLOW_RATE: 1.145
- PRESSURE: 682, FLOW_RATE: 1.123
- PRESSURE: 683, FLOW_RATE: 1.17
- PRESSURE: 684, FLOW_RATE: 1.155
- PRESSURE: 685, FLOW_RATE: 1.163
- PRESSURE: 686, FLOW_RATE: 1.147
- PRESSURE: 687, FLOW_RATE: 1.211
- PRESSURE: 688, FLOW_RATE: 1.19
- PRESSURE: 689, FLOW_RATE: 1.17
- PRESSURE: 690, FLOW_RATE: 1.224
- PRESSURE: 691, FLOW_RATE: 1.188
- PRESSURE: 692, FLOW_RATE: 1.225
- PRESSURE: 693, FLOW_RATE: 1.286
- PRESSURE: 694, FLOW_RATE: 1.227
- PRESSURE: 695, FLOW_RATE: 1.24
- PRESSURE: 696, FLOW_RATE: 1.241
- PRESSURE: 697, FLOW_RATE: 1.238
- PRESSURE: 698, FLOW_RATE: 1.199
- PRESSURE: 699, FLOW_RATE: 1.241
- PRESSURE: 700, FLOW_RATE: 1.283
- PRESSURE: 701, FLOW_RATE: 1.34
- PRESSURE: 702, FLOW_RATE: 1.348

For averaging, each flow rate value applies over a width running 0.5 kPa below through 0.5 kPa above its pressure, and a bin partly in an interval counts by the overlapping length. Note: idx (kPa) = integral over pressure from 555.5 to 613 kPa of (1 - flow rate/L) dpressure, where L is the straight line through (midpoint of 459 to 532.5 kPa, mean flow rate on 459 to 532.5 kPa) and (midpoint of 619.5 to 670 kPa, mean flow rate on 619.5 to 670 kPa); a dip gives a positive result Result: 7.9 kPa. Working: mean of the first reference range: 1.17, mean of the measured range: 1.03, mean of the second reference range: 1.21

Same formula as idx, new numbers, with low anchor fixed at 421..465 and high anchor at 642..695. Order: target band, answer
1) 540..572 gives 4.1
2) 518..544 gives 0.9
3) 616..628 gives -2.9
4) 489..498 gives -1.2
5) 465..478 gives -3.0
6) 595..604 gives -0.5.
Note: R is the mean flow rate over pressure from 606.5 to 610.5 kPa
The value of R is 1.19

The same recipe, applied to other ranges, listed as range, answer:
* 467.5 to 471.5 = 1.21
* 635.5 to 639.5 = 1.28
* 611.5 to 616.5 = 1.25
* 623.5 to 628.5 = 1.38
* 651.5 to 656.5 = 1.14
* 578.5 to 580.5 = 0.921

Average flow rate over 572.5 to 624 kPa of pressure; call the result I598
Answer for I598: 1.13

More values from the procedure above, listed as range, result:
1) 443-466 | 1.18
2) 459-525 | 1.19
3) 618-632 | 1.37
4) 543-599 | 0.967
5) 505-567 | 0.993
